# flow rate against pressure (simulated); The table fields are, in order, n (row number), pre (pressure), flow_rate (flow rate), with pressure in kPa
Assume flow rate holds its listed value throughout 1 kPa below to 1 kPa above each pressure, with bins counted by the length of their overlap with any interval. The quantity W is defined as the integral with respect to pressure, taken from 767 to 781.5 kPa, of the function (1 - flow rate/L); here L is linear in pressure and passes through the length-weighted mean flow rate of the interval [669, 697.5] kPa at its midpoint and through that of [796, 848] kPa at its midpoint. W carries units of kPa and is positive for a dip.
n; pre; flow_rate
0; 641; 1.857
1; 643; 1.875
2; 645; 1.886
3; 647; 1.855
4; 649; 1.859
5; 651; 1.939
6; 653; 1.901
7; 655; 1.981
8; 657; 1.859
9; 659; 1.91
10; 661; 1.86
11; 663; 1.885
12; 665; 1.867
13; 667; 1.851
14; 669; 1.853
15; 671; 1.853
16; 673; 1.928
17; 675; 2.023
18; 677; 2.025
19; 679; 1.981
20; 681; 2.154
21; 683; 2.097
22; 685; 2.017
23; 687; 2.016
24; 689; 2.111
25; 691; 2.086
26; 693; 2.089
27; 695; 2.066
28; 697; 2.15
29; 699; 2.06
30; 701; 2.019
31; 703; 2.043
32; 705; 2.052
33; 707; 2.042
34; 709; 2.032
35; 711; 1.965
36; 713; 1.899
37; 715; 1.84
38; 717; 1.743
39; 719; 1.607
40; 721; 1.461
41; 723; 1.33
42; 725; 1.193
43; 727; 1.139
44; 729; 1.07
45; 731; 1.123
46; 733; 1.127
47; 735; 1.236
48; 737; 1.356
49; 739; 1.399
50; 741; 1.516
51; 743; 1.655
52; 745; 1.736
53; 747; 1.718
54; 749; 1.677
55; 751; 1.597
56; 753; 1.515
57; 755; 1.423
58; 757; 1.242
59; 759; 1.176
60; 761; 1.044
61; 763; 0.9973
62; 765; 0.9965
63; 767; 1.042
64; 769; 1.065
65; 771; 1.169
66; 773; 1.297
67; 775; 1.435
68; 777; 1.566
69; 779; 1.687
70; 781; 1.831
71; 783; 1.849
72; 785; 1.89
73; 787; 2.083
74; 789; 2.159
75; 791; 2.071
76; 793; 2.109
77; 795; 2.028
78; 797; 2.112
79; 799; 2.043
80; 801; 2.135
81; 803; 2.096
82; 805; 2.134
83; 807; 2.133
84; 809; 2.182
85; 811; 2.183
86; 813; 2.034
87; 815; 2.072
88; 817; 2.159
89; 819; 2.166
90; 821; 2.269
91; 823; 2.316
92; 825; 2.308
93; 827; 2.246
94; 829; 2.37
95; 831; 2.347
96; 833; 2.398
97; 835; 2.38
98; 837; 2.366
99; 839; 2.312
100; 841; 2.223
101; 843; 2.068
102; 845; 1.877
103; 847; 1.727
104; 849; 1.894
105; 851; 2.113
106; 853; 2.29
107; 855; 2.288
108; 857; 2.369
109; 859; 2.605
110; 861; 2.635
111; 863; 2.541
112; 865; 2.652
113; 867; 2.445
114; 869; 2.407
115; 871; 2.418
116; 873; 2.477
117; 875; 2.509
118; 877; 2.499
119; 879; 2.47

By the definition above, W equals 5.00 kPa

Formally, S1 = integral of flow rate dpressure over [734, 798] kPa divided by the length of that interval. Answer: 1.55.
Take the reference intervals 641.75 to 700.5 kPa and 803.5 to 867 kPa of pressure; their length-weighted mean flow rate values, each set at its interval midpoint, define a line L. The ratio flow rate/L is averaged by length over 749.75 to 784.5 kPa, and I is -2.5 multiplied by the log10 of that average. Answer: 0.49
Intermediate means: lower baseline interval 1.97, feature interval 1.36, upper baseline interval 2.25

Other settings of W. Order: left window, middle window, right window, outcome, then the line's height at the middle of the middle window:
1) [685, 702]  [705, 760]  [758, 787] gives 6.7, 1.73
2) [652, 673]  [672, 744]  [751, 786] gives -4.0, 1.66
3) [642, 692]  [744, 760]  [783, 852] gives 4.2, 2.06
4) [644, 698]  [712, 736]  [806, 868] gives 7.7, 2.06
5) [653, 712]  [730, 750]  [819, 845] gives 6.2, 2.1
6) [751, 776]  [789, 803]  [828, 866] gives -3.9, 1.63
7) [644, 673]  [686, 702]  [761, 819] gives -1.8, 1.86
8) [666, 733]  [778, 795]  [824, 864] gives 1.1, 2.1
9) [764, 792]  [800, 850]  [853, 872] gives -2.7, 2.08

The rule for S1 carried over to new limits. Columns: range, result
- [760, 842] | 1.93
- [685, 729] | 1.84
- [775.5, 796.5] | 1.92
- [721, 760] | 1.38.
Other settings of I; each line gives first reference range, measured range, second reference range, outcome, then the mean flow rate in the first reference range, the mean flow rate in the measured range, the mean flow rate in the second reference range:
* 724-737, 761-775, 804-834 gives 0.40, 1.16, 1.12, 2.22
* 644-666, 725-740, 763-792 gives 0.36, 1.89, 1.21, 1.56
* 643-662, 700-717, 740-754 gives -0.14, 1.89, 1.97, 1.63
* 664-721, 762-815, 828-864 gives 0.21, 1.97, 1.79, 2.27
